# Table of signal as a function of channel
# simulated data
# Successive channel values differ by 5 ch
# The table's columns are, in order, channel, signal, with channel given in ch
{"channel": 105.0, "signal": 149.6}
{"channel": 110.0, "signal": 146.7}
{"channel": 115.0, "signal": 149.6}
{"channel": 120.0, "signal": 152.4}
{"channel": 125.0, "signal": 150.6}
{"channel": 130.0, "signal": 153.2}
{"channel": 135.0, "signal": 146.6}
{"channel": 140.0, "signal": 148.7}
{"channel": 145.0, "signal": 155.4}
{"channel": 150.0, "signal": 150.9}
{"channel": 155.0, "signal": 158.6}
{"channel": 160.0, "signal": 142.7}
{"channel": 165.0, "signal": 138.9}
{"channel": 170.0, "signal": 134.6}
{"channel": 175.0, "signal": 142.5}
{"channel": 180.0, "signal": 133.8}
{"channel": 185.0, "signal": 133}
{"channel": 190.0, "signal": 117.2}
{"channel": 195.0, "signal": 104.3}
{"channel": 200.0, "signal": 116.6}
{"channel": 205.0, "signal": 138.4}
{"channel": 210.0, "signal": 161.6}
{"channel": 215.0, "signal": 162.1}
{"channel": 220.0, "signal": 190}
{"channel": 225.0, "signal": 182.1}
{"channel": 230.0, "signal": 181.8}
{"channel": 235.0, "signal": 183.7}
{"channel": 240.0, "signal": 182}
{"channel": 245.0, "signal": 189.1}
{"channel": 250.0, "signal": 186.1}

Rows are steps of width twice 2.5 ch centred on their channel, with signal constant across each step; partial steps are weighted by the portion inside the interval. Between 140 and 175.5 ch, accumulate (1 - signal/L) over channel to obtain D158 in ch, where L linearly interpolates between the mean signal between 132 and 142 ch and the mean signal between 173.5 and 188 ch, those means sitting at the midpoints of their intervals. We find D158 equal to -1.2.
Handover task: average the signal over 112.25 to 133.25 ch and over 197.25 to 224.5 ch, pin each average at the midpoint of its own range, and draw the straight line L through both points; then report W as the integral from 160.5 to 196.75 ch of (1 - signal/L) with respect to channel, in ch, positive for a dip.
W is 5.51 ch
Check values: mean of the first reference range 151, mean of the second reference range 155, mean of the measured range 130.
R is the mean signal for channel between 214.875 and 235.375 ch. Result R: 182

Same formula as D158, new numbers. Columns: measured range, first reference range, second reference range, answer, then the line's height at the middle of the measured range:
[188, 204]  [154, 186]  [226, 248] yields 4.3 ch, 157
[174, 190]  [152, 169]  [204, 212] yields 1.7 ch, 148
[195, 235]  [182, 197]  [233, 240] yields -1.2 ch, 154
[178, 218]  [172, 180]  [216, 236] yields 6.2 ch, 158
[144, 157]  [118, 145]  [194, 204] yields -1.3 ch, 141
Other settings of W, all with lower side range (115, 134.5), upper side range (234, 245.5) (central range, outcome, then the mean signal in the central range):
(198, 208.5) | 2.6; 131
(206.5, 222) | 0.8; 169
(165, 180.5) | 2.6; 138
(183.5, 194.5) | 3.2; 121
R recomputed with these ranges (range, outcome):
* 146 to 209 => 135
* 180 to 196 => 122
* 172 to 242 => 152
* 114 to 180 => 147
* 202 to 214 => 150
